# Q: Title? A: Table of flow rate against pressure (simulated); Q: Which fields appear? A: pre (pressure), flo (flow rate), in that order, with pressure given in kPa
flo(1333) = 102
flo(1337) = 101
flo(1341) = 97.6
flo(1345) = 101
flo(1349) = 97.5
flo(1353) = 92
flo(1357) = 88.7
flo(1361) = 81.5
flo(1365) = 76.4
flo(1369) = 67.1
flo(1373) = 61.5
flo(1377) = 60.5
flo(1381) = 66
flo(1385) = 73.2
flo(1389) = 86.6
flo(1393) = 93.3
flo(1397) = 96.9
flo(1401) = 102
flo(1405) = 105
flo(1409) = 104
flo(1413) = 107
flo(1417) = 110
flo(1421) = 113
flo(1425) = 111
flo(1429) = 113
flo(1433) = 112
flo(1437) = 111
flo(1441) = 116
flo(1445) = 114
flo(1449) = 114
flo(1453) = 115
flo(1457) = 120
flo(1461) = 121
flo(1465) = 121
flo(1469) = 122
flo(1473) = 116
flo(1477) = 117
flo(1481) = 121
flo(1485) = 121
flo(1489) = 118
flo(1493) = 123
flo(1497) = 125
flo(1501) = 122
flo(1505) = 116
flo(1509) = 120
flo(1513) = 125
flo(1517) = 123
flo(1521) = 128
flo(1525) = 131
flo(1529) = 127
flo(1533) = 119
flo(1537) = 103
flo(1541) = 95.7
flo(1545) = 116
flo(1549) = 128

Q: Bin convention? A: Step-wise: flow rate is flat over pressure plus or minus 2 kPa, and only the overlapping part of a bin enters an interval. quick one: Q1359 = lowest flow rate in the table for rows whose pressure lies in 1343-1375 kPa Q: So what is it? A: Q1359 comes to 61.5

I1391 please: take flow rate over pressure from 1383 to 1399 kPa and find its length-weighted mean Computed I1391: 87.5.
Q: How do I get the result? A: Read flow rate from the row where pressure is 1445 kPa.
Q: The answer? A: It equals 114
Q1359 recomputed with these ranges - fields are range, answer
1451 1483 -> 115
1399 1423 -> 102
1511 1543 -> 95.7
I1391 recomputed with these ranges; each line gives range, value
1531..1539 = 111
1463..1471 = 122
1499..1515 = 121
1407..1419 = 107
